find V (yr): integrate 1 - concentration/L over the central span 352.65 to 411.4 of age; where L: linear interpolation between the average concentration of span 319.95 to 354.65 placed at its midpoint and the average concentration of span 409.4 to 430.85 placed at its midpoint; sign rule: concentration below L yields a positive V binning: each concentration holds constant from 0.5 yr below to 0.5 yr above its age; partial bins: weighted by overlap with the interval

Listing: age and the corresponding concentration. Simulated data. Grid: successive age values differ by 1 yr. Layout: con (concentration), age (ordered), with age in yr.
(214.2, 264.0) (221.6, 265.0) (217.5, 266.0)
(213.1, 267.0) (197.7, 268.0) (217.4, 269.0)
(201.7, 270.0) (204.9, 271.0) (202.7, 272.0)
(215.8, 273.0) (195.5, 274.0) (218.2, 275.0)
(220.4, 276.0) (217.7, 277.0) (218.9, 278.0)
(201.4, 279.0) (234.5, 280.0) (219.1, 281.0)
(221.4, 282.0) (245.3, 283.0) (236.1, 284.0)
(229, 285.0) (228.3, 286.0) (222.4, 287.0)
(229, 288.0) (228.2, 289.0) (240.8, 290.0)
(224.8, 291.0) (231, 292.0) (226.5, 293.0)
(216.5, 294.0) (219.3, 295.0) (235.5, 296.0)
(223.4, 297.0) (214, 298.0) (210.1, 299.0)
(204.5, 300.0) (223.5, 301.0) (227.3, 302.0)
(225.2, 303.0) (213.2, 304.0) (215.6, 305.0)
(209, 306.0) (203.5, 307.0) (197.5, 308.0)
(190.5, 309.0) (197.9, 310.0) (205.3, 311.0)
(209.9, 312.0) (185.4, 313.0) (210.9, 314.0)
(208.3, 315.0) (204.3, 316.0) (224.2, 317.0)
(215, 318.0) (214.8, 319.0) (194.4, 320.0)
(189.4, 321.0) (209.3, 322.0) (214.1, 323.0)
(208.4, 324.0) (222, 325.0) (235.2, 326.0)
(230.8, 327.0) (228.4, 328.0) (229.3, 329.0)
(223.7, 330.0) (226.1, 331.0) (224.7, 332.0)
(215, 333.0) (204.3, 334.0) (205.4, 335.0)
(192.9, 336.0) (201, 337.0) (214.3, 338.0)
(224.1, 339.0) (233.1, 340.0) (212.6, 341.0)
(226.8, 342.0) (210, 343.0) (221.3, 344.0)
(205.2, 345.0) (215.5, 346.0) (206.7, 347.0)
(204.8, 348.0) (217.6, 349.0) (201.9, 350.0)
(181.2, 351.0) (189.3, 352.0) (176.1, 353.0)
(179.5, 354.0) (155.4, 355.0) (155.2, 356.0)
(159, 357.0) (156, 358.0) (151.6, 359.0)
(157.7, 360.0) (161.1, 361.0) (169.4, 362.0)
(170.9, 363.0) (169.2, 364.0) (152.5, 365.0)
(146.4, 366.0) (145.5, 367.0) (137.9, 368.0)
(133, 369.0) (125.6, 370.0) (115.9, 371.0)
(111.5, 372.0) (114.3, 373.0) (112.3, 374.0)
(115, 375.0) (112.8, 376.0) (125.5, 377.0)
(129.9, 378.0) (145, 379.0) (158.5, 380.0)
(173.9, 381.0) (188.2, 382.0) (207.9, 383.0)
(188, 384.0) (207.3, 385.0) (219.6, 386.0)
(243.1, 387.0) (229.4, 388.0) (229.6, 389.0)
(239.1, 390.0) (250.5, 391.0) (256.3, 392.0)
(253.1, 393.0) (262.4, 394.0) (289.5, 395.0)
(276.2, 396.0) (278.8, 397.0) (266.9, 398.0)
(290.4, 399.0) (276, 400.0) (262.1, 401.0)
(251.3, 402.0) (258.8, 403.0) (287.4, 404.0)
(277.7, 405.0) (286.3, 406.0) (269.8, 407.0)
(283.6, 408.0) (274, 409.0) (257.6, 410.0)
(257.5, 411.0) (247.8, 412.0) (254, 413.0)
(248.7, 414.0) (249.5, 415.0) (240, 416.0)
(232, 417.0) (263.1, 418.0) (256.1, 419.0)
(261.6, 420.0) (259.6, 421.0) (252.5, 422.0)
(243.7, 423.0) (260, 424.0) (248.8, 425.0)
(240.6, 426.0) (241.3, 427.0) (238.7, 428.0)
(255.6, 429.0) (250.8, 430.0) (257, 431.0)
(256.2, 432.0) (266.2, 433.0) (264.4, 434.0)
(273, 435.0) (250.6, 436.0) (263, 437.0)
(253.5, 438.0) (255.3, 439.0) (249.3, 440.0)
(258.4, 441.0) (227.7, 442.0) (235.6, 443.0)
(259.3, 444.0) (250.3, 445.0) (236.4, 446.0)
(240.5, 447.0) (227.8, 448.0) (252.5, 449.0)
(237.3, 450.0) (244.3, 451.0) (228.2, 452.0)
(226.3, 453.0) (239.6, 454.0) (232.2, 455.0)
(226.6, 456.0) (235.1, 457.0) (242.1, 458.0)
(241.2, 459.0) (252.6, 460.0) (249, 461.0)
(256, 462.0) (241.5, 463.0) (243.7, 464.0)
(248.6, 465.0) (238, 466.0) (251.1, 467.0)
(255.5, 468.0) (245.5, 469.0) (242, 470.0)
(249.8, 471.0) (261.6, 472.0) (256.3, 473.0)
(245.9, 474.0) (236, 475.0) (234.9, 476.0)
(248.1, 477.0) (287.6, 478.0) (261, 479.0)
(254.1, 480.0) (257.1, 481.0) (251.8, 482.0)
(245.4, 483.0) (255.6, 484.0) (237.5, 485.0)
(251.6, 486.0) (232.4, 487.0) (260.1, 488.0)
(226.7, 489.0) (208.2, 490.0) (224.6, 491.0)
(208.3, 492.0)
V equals 8.4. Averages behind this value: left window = 211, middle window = 201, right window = 251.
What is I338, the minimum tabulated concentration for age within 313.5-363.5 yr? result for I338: 151.6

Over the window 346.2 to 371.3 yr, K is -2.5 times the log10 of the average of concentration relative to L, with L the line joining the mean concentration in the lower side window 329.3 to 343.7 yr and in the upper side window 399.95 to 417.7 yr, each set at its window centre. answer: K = 0.351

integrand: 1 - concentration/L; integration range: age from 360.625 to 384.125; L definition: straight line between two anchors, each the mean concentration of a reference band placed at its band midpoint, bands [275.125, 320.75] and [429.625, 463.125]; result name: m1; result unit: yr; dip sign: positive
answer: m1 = 8.8 yr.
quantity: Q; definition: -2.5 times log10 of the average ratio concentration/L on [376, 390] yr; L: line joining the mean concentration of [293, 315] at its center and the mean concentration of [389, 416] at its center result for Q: 0.333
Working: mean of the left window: 212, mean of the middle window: 187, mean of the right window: 264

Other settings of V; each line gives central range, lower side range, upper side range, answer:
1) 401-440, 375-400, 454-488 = -4.9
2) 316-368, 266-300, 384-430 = 8.6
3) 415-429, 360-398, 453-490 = -2.4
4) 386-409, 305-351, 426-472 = -3.2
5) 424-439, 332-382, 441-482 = -2.0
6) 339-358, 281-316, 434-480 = 2.5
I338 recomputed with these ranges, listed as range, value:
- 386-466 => 219.6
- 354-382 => 111.5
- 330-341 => 192.9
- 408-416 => 240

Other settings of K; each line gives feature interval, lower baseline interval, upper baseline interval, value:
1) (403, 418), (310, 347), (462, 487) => -0.12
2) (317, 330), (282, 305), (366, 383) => -0.13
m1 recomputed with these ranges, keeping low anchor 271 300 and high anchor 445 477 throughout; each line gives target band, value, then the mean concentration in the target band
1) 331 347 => 1.0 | 214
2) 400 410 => -1.5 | 272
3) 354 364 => 3.0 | 161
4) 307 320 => 1.2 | 205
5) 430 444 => -0.9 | 255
